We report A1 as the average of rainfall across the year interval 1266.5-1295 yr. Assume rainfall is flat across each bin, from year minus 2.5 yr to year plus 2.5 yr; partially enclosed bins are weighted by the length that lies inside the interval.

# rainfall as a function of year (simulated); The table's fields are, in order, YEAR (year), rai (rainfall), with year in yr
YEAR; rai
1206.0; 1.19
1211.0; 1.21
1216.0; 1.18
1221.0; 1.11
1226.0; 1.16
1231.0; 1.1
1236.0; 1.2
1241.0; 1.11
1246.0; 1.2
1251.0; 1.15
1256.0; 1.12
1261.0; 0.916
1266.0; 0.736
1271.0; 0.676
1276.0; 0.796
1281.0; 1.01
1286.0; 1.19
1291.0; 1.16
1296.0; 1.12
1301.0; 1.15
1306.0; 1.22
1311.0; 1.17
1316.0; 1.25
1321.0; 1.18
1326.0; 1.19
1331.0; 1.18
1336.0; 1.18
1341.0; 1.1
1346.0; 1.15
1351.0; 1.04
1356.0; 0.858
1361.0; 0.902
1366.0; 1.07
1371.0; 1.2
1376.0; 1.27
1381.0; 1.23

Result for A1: 0.958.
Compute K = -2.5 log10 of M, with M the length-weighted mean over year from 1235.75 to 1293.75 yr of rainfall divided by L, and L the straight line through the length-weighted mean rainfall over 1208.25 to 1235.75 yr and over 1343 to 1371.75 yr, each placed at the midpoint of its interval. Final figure 0.103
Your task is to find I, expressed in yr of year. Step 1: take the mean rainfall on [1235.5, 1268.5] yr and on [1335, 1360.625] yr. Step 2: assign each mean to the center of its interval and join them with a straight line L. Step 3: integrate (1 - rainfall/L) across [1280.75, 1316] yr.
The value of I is -3.8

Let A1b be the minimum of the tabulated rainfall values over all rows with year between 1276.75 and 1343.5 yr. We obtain 1.01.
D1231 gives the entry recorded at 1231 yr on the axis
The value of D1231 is 1.1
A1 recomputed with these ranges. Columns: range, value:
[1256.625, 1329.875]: 1.06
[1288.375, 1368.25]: 1.12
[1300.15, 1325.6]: 1.2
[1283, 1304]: 1.15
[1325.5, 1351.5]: 1.14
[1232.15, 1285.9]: 1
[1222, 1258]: 1.15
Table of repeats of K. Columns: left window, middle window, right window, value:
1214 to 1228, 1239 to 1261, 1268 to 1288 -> -0.10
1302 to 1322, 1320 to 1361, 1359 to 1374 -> 0.04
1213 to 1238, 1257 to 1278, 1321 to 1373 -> 0.37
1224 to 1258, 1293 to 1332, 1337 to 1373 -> -0.09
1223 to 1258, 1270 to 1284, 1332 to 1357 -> 0.30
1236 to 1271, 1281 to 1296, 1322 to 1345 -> -0.05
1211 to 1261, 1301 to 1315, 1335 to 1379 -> -0.08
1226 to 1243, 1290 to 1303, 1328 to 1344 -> 0.01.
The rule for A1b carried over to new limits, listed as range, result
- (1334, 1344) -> 1.1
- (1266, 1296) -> 0.676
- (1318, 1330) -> 1.18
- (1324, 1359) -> 0.858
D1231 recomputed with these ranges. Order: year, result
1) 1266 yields 0.736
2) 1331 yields 1.18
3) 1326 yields 1.19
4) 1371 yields 1.2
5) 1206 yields 1.19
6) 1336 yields 1.18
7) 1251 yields 1.15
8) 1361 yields 0.902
